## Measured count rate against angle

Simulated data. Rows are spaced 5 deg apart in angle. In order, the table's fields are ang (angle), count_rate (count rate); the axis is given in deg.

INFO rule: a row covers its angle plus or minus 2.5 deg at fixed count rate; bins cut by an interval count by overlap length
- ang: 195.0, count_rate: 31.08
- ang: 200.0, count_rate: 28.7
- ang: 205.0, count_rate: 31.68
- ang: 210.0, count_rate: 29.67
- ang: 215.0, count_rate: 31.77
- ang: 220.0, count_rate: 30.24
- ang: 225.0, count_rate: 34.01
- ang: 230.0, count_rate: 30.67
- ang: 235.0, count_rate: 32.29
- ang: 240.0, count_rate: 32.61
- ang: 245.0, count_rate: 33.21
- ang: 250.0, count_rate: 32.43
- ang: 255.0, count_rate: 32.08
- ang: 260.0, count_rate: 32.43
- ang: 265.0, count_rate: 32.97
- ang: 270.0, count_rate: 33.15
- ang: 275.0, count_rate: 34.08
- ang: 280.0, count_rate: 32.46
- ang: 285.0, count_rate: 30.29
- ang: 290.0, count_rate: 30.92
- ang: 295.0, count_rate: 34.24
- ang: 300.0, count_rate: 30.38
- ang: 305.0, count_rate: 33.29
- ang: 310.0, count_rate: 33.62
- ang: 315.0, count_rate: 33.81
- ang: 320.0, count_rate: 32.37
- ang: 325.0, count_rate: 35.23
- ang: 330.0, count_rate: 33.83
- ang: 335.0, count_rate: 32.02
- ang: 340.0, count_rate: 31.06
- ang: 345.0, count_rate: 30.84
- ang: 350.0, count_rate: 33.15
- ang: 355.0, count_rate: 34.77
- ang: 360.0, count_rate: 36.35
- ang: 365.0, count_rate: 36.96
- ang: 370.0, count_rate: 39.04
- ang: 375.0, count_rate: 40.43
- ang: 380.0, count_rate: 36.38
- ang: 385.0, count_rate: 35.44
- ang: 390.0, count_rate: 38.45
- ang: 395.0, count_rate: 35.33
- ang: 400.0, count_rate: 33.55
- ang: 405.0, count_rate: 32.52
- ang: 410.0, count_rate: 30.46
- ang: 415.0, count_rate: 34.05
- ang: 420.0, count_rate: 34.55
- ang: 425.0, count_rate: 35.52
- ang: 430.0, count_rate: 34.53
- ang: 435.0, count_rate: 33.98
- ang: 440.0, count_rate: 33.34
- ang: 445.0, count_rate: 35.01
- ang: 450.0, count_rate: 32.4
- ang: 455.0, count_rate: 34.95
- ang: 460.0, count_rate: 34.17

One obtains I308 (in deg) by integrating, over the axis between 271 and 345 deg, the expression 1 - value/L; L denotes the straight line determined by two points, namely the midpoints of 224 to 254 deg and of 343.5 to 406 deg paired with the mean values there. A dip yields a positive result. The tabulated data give 3.25 deg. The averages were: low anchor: 32.4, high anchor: 35.8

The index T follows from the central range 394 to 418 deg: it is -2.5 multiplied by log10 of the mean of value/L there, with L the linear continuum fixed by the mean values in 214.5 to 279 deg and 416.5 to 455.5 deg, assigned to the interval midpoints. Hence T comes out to 0.03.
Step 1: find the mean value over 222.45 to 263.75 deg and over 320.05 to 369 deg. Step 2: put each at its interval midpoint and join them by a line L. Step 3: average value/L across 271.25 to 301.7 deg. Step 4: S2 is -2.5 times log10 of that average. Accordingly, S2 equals 0.03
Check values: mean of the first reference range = 32.5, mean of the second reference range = 33.9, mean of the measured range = 32.2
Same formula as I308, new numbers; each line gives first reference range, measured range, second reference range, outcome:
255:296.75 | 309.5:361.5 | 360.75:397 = 2.99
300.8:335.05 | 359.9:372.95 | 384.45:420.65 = -1.50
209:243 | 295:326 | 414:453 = -0.36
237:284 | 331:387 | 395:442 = -2.93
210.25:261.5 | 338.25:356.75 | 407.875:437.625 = 0.41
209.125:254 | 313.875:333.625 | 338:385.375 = 0.43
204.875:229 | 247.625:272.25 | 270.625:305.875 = -0.54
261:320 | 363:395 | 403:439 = -4.10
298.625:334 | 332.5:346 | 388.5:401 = 1.05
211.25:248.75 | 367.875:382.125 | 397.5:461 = -2.30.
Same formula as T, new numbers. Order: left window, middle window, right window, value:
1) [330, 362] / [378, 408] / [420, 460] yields -0.05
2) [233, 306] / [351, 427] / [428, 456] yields -0.06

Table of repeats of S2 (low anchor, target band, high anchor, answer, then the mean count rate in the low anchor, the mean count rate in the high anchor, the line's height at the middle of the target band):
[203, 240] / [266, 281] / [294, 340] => -0.03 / 31.5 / 33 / 32.4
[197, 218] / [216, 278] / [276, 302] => -0.05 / 30.5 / 31.8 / 31.1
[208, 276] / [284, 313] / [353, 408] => 0.05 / 32.2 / 36.3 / 33.9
